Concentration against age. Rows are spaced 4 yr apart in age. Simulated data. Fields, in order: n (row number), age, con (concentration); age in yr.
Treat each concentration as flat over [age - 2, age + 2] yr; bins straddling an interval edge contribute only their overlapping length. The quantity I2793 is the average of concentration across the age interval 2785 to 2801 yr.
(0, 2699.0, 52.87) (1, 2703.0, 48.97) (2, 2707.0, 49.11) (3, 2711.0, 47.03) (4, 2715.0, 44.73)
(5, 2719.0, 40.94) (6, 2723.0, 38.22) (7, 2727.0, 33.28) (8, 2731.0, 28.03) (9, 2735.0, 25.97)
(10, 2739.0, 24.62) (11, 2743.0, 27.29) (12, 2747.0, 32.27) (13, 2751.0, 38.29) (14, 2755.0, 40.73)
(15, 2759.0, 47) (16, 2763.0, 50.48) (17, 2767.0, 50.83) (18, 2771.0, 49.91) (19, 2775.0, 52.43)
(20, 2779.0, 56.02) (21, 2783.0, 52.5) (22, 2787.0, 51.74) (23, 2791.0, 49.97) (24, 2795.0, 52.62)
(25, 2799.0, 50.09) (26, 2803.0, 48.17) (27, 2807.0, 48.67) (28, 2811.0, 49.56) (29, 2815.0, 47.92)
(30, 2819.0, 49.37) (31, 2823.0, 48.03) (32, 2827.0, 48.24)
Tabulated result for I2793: 51.1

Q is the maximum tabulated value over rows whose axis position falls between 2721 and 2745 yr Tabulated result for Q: 38.22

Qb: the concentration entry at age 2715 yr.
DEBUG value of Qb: 44.73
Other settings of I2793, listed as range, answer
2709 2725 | 42.7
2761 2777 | 50.9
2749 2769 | 45.5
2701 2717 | 47.5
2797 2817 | 48.9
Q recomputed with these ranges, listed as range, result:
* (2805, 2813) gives 49.56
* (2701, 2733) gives 49.11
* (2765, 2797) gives 56.02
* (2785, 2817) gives 52.62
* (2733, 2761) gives 47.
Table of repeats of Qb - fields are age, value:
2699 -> 52.87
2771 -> 49.91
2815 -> 47.92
